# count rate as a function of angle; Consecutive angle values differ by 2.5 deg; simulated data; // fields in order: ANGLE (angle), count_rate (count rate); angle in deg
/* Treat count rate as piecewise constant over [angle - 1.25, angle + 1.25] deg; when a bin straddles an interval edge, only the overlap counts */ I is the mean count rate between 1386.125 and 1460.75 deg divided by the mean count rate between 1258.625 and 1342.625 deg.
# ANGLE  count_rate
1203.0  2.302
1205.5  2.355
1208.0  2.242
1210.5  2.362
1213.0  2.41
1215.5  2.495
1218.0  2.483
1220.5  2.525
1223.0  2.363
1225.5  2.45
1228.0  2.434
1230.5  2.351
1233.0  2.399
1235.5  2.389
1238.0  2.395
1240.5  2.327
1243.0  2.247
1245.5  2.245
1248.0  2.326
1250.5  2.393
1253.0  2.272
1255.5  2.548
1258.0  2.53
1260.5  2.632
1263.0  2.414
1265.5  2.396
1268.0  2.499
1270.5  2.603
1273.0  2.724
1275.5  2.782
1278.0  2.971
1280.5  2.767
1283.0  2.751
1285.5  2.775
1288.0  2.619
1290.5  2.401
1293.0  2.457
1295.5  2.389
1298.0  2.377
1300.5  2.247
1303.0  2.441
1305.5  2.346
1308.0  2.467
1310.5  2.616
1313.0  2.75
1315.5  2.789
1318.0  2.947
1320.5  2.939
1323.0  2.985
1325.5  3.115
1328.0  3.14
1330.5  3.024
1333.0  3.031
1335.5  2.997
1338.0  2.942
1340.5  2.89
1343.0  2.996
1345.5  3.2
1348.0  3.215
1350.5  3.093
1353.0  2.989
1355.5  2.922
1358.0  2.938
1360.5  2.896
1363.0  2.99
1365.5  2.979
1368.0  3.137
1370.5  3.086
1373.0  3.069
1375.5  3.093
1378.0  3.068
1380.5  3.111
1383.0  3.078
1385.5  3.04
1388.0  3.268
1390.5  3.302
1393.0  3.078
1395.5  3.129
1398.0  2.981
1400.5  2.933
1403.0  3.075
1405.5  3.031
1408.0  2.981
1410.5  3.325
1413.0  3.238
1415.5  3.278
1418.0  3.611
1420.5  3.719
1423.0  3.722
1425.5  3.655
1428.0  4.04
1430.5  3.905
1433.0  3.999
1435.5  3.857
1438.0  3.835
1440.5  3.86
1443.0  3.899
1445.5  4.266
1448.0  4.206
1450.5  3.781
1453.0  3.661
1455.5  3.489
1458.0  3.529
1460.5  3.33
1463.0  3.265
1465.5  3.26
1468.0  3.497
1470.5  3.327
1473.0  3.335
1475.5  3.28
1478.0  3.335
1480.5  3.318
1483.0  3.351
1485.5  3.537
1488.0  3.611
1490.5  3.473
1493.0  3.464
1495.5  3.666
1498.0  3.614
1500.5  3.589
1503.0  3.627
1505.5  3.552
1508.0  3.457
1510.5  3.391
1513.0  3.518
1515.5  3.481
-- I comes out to 1.31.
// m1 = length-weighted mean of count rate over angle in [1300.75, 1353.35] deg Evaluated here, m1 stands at 2.89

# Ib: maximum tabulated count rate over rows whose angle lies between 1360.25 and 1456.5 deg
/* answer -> 4.266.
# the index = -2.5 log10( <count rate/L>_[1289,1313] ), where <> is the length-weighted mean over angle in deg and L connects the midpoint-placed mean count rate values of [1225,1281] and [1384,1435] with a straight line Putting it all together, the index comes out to 0.13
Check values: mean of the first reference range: 2.48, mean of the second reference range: 3.37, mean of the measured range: 2.44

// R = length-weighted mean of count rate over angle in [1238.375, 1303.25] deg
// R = 2.5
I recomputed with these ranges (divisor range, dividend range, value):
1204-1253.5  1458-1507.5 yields 1.45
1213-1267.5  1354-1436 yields 1.35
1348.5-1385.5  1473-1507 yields 1.15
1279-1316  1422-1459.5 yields 1.51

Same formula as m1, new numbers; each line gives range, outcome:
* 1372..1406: 3.09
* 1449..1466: 3.49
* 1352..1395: 3.06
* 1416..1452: 3.87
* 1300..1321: 2.62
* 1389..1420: 3.18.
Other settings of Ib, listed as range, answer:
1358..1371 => 3.137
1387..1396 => 3.302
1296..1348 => 3.215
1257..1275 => 2.724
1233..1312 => 2.971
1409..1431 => 4.04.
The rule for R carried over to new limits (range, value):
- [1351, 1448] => 3.34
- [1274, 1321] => 2.62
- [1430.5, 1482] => 3.62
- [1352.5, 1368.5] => 2.97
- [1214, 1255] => 2.38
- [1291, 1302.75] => 2.38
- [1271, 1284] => 2.79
